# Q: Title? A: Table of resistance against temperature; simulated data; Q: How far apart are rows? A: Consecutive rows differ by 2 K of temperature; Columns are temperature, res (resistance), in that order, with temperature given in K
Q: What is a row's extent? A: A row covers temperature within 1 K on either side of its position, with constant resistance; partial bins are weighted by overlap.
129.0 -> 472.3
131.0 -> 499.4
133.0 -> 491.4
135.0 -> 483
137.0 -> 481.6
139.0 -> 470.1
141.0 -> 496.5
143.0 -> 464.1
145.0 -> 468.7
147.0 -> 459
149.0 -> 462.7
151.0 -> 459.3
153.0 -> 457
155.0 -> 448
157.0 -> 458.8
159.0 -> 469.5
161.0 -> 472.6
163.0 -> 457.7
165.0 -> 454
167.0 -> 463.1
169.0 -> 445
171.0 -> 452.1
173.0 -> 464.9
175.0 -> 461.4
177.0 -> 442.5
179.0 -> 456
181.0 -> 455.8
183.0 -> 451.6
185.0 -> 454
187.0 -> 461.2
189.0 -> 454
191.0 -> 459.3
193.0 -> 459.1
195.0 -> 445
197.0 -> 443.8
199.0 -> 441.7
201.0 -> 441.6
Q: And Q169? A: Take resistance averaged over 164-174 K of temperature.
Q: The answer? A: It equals 456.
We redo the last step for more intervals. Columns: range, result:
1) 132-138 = 485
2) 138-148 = 472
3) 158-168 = 463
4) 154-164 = 461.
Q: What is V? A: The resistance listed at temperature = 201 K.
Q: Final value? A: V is 441.6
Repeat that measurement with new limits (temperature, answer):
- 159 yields 469.5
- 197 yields 443.8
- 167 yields 463.1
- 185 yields 454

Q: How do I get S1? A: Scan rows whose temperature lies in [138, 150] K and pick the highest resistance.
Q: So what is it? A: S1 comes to 496.5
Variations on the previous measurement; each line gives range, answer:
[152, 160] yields 469.5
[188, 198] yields 459.3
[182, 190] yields 461.2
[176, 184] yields 456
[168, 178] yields 464.9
